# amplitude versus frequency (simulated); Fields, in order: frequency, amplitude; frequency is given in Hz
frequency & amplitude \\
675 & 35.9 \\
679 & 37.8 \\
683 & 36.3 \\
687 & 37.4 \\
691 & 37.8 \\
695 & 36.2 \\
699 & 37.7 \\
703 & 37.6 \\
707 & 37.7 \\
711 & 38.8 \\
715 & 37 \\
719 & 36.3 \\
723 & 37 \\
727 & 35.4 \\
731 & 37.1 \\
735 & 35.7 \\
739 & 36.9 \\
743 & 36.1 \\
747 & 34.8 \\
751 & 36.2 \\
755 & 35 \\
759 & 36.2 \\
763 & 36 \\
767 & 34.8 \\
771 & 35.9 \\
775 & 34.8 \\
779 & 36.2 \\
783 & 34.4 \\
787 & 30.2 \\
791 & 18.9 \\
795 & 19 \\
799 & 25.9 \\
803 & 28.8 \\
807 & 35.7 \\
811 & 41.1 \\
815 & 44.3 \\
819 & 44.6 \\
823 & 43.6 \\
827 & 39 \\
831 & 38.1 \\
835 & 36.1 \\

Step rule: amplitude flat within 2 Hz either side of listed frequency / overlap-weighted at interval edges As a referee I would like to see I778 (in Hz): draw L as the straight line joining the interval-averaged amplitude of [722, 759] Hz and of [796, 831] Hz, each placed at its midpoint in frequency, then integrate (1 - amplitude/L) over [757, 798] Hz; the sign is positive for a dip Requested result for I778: 5.76 Hz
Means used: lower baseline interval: 36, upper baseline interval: 37.3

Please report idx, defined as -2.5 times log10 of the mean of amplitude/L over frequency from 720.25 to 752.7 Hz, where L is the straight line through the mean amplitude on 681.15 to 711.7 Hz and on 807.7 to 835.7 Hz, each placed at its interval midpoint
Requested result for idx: 0.07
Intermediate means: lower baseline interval 37.4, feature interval 36.2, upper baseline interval 41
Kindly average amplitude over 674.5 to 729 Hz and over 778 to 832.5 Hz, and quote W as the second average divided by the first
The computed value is 0.92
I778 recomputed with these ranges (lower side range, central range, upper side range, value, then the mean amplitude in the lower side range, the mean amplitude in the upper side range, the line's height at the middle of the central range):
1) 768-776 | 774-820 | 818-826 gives 8.1 Hz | 35.4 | 43.4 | 39.4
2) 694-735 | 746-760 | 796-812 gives -0.4 Hz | 37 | 31.5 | 34.7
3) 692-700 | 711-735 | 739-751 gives -0.2 Hz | 37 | 35.8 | 36.3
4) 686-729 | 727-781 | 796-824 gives 1.8 Hz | 37.2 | 36.8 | 37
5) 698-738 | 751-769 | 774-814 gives -1.1 Hz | 37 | 30.7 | 33.5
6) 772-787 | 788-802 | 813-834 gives 5.5 Hz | 34.5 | 41.6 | 37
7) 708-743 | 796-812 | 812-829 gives 3.9 Hz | 36.8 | 42.8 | 41.7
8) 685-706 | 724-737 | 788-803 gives -1.5 Hz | 37.4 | 22.9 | 32.3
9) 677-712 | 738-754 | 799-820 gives 0.7 Hz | 37.4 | 37.4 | 37.4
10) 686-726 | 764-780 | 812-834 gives 1.7 Hz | 37.3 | 41.6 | 39.7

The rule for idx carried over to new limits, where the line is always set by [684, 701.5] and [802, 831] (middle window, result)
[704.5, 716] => -0.01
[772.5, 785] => 0.11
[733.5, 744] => 0.06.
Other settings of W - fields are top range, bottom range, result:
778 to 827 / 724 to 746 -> 0.93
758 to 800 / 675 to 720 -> 0.83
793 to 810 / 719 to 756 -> 0.78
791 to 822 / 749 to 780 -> 0.94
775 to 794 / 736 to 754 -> 0.83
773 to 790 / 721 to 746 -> 0.91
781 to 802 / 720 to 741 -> 0.71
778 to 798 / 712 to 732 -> 0.74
